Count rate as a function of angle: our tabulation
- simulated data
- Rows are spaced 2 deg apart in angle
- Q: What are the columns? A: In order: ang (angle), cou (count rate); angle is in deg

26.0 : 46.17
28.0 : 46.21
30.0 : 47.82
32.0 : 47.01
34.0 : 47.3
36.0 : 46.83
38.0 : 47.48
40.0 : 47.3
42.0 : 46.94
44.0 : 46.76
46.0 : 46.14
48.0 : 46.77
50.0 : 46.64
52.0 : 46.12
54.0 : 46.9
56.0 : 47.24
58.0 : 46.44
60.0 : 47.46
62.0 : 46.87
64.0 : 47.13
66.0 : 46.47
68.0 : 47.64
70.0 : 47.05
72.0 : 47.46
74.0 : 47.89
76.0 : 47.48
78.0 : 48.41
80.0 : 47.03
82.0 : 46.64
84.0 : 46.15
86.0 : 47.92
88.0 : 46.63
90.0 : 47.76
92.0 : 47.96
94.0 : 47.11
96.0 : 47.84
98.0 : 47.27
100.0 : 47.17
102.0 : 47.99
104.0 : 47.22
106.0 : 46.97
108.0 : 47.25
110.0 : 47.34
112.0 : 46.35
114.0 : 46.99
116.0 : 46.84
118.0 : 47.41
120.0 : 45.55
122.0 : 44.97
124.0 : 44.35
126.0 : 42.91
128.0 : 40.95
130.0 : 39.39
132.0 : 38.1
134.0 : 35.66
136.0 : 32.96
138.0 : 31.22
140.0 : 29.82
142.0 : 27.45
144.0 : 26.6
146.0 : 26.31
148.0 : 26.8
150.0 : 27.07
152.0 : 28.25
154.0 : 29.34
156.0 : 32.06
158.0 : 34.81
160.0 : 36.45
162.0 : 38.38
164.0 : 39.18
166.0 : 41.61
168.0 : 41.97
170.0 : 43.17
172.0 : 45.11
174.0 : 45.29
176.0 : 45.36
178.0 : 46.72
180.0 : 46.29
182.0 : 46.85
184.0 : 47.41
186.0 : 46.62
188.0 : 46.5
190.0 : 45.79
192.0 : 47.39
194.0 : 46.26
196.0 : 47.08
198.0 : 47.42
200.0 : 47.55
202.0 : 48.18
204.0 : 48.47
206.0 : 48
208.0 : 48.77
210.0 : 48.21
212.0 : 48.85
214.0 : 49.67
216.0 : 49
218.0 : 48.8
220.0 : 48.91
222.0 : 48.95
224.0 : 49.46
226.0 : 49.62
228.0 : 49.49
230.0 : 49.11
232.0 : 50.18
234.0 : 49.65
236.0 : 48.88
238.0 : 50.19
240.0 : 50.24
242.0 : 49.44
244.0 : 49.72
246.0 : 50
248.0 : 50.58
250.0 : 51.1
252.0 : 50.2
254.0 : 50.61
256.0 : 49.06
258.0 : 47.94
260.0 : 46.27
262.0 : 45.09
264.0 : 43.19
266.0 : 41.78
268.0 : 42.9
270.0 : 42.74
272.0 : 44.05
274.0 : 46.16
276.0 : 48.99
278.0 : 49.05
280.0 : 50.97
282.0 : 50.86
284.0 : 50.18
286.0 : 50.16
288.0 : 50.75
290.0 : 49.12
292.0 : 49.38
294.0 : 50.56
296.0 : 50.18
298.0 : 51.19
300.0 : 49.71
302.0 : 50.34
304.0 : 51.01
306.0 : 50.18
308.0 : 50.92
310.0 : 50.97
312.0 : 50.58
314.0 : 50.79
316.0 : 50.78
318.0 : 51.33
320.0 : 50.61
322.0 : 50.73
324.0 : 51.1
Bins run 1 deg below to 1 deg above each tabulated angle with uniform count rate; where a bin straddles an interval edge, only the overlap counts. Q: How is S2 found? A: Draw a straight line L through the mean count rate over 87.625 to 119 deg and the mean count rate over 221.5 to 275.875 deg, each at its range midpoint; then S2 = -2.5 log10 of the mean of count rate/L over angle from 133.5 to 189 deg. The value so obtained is 0.26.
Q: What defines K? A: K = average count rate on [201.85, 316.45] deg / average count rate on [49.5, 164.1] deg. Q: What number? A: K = 1.2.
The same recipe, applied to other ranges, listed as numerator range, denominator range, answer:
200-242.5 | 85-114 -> 1.04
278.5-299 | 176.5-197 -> 1.08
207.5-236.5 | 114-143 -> 1.25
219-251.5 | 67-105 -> 1.05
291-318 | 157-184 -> 1.19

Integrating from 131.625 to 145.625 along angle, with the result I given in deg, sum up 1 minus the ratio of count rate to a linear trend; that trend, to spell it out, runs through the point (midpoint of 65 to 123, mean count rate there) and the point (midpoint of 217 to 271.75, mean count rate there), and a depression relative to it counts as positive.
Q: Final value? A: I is 4.8 deg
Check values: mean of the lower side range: 47.1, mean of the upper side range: 48.2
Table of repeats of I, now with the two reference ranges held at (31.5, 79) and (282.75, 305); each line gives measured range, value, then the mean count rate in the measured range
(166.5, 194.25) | 1.74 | 45.7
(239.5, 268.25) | 1.01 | 48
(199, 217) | 0.21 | 48.5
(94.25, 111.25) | 0.12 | 47.4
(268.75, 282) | 0.74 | 47.2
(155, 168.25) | 2.99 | 37.5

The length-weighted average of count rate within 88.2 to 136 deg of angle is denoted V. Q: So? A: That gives 45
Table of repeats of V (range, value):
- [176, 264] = 48.4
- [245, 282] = 47.4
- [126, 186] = 37.2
